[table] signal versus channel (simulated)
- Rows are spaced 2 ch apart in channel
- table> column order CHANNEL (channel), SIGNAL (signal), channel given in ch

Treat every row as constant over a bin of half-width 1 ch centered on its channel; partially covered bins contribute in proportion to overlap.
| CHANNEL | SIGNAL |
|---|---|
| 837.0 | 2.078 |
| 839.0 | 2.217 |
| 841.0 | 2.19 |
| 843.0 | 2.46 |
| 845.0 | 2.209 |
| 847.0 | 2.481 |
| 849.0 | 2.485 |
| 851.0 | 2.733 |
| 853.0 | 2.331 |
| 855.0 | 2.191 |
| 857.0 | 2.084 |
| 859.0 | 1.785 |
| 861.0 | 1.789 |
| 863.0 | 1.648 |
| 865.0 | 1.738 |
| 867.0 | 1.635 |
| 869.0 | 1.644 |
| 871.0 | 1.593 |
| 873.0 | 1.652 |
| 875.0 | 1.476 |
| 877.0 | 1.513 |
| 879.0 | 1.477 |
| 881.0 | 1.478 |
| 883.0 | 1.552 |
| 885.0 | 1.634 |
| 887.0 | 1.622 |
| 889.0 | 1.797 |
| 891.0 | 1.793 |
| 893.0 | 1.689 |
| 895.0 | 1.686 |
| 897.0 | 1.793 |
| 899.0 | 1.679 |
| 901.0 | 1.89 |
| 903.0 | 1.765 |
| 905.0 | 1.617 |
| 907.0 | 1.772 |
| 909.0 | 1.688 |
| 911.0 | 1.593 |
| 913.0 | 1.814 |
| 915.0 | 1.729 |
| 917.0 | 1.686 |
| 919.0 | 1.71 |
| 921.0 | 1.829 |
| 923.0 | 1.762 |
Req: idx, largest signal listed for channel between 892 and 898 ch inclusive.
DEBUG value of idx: 1.793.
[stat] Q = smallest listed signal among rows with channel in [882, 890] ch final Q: 1.552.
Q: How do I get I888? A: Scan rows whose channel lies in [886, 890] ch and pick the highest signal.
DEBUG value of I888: 1.797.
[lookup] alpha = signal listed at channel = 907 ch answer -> 1.772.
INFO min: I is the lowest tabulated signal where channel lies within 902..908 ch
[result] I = 1.617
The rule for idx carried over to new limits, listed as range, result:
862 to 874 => 1.738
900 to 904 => 1.89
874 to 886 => 1.634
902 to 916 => 1.814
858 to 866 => 1.789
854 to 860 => 2.191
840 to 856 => 2.733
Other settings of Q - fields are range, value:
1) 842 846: 2.209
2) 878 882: 1.477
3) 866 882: 1.476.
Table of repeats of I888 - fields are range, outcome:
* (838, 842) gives 2.217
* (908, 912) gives 1.688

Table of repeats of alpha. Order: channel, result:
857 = 2.084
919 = 1.71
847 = 2.481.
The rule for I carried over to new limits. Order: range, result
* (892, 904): 1.679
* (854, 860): 1.785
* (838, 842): 2.19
